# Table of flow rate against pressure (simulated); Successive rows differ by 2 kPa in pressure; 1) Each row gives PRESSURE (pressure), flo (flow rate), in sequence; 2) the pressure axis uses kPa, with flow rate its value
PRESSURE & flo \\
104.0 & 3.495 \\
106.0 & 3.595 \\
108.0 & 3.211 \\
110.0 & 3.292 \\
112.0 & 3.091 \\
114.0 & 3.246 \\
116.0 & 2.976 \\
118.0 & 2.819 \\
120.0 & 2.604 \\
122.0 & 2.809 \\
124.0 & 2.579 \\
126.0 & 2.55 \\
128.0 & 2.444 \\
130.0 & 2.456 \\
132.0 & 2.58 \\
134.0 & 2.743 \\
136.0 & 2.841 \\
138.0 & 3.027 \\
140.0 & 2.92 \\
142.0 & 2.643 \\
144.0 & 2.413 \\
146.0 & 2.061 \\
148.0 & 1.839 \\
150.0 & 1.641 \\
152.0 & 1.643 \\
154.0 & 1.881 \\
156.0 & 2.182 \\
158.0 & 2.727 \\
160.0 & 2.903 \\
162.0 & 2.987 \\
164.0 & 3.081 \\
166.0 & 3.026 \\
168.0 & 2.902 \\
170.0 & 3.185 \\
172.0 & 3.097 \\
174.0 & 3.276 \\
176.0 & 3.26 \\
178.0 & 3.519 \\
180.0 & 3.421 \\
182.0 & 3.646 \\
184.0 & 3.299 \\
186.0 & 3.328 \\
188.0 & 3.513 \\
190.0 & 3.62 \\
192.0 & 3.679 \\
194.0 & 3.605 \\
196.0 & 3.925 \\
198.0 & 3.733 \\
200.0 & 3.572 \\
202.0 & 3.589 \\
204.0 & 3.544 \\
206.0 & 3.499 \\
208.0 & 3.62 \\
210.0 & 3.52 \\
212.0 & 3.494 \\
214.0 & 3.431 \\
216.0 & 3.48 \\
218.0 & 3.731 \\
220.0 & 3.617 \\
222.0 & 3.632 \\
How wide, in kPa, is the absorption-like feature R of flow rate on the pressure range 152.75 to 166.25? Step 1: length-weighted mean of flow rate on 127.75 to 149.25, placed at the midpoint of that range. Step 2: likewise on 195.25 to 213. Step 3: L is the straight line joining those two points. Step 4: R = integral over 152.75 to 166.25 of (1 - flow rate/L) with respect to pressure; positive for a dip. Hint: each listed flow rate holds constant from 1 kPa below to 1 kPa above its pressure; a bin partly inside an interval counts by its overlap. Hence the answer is 1.13 kPa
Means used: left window 2.54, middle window 2.65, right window 3.61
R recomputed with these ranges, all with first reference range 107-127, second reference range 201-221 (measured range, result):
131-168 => 7.3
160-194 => 0.3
